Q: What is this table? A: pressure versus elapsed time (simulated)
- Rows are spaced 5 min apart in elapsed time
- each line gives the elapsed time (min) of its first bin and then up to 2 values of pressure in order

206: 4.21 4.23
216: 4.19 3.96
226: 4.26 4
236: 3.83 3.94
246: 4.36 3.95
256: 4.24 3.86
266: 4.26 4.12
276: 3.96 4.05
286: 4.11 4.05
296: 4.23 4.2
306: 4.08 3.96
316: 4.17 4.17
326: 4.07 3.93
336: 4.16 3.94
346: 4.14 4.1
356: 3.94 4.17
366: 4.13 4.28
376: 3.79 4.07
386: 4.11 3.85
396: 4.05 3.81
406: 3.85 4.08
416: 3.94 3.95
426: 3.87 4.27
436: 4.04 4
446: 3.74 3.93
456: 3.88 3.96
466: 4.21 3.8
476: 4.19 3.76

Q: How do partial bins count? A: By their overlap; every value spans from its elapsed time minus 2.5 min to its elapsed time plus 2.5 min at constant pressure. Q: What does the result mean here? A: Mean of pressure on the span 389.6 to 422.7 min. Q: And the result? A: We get 3.94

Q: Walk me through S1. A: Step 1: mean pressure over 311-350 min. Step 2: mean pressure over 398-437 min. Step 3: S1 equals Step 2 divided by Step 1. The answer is 1.0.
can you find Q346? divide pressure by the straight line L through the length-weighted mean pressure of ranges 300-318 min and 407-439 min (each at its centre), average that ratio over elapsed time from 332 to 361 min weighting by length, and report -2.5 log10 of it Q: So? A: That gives 0.00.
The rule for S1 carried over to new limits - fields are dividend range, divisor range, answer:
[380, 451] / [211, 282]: 0.97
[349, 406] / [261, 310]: 0.98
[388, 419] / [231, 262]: 0.97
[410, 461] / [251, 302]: 0.97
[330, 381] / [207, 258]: 0.99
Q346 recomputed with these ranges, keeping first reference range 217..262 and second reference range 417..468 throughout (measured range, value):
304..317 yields -0.01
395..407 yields 0.03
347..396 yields -0.01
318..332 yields -0.01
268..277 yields -0.01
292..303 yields -0.04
